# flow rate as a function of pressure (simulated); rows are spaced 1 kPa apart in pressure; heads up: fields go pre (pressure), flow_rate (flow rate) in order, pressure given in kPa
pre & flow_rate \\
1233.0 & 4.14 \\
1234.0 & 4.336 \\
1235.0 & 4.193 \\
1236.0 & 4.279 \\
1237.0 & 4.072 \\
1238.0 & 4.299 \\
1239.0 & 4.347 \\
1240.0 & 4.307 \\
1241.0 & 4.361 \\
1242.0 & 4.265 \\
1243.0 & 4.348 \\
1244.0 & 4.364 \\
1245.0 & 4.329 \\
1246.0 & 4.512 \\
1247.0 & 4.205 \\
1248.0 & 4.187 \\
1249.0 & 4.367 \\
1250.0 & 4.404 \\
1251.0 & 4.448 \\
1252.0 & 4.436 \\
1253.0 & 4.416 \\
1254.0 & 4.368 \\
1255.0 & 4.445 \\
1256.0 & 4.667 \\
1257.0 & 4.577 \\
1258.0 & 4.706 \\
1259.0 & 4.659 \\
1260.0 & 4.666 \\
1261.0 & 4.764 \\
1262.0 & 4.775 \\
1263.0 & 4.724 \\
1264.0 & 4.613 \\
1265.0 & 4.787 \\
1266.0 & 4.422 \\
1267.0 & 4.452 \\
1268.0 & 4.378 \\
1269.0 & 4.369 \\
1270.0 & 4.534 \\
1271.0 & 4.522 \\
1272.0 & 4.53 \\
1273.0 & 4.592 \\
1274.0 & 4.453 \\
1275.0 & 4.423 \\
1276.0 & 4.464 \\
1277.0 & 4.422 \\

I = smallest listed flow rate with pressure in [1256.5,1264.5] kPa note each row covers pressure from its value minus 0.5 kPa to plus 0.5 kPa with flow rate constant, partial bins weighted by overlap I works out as 4.577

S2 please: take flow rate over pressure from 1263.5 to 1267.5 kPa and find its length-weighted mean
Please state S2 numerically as 4.57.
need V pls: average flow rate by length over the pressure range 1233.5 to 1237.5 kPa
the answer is 4.22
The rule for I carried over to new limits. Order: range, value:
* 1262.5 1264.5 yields 4.613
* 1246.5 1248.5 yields 4.187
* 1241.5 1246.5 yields 4.265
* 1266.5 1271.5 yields 4.369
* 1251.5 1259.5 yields 4.368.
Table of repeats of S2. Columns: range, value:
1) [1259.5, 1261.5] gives 4.71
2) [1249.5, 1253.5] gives 4.43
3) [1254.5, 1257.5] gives 4.56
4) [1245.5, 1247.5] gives 4.36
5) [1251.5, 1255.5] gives 4.42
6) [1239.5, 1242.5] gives 4.31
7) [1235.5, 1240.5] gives 4.26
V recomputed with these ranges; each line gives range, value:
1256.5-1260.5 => 4.65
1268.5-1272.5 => 4.49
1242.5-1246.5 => 4.39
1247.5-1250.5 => 4.32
